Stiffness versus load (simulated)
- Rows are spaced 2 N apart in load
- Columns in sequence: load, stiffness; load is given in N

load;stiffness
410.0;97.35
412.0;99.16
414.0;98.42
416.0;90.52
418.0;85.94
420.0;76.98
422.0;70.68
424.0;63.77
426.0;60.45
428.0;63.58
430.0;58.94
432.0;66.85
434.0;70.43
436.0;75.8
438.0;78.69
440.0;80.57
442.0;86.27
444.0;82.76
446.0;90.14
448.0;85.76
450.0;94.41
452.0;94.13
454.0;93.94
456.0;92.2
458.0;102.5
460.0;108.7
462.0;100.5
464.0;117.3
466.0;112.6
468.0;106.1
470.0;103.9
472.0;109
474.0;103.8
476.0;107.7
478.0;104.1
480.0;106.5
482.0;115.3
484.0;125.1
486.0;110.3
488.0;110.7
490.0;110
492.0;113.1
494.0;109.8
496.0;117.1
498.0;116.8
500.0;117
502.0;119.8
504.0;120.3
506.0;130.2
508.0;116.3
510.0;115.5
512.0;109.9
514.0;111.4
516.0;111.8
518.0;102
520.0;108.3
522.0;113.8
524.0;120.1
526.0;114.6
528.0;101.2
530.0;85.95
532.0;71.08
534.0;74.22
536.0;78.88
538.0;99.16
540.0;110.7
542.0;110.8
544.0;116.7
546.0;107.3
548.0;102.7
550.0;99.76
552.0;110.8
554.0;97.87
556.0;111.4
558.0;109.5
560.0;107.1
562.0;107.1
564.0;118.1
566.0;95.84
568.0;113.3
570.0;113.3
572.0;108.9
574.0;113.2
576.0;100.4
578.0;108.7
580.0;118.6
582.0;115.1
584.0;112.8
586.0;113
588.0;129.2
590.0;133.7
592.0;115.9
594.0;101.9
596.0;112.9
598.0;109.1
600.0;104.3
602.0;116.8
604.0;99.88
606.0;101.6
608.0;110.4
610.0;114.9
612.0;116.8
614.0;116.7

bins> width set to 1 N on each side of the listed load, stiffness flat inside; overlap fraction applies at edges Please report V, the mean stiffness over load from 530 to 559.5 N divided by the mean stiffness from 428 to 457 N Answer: 1.22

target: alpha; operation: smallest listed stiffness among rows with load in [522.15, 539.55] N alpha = 71.08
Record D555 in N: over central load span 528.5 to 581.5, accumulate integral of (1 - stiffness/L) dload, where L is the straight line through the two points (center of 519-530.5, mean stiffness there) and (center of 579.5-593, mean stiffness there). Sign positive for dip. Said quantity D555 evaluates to 4.87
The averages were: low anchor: 108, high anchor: 120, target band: 104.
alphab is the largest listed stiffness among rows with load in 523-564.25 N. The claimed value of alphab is 120.1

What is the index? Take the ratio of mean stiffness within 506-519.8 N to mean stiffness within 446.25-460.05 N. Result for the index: 1.19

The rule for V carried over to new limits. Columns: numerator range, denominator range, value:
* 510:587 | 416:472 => 1.23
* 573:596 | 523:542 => 1.20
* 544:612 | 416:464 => 1.33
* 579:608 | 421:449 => 1.53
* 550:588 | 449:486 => 1.04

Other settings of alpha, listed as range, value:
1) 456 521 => 92.2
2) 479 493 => 106.5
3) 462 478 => 100.5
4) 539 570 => 95.84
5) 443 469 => 82.76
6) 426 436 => 58.94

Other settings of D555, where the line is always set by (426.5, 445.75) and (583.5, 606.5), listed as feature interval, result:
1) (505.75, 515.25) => -2.4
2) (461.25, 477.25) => -5.0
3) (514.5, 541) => -0.9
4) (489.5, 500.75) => -3.3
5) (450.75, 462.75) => -2.9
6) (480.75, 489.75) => -3.0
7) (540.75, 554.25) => -0.8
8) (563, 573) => -0.3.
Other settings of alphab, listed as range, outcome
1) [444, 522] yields 130.2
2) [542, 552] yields 116.7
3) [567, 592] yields 133.7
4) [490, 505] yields 120.3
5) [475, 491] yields 125.1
